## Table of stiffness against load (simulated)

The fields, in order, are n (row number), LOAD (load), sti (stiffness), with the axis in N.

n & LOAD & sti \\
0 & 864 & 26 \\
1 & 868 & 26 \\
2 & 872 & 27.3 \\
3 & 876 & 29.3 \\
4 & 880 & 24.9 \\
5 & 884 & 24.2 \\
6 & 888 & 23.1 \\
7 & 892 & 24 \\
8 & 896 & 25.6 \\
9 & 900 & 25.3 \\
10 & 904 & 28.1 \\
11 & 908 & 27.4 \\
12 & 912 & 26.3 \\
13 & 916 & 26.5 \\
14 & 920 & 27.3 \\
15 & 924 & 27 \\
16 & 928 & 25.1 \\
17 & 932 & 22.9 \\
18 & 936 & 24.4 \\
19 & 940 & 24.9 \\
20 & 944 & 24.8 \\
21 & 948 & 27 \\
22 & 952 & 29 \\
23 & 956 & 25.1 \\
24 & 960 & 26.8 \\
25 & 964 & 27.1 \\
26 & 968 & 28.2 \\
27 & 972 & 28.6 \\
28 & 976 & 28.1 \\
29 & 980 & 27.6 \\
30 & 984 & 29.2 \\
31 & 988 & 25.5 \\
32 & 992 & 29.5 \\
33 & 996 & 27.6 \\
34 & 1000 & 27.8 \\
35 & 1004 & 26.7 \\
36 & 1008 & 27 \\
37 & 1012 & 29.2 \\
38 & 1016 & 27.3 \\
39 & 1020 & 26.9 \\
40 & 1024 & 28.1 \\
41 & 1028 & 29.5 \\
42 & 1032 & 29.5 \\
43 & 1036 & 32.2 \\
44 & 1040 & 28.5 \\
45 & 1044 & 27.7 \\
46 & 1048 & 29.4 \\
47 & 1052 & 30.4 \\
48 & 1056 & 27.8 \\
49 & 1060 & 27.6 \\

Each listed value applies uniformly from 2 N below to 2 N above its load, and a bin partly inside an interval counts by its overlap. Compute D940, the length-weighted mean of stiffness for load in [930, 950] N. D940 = 24.8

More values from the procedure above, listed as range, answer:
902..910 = 27.8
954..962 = 26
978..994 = 28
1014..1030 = 28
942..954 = 26.9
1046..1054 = 29.9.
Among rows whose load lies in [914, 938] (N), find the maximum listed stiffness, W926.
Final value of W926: 27.3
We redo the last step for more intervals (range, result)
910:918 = 26.5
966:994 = 29.5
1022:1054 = 32.2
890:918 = 28.1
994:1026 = 29.2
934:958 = 29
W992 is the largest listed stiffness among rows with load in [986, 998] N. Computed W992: 29.5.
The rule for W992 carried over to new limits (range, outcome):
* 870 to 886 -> 29.3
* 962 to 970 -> 28.2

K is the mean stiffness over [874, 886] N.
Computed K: 26.1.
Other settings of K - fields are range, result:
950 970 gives 27.2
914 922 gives 26.9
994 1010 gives 27.3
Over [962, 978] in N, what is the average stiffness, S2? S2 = 28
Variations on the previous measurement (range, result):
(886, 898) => 24.2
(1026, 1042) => 29.9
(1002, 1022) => 27.4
